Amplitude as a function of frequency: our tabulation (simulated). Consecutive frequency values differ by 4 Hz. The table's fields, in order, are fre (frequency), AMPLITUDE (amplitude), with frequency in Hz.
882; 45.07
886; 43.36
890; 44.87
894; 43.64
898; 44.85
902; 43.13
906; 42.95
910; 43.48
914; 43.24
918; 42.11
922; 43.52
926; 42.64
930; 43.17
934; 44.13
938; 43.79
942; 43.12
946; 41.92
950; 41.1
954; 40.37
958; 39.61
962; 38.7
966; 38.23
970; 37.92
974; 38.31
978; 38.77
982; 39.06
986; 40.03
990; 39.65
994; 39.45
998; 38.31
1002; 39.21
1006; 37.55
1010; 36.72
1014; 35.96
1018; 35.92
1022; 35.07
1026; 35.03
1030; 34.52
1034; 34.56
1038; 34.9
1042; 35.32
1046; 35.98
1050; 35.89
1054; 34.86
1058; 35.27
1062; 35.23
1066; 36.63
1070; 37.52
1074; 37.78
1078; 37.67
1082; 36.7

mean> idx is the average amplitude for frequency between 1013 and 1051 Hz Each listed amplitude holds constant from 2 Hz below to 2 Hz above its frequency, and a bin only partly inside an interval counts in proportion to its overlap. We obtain 35.3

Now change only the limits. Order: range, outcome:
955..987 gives 38.8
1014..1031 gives 35.3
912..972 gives 41.6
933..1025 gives 39.2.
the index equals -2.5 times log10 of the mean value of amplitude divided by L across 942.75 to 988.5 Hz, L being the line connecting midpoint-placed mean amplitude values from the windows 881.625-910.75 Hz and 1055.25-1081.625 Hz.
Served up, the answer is 0.04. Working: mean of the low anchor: 43.9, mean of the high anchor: 36.6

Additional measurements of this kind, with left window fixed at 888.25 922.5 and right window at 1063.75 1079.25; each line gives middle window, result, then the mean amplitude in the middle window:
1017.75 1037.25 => 0.12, 34.9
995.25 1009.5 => 0.05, 38.2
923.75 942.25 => -0.02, 43.4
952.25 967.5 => 0.06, 39.2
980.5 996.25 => 0.02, 39.5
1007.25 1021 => 0.09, 36.2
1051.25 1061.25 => 0.08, 35.1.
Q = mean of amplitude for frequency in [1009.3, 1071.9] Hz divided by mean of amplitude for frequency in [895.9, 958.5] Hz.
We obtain 0.8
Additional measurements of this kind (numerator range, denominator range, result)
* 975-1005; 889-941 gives 0.90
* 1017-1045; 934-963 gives 0.84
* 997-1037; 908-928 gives 0.84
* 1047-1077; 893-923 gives 0.84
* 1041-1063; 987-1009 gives 0.91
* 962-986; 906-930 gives 0.90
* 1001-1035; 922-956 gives 0.85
